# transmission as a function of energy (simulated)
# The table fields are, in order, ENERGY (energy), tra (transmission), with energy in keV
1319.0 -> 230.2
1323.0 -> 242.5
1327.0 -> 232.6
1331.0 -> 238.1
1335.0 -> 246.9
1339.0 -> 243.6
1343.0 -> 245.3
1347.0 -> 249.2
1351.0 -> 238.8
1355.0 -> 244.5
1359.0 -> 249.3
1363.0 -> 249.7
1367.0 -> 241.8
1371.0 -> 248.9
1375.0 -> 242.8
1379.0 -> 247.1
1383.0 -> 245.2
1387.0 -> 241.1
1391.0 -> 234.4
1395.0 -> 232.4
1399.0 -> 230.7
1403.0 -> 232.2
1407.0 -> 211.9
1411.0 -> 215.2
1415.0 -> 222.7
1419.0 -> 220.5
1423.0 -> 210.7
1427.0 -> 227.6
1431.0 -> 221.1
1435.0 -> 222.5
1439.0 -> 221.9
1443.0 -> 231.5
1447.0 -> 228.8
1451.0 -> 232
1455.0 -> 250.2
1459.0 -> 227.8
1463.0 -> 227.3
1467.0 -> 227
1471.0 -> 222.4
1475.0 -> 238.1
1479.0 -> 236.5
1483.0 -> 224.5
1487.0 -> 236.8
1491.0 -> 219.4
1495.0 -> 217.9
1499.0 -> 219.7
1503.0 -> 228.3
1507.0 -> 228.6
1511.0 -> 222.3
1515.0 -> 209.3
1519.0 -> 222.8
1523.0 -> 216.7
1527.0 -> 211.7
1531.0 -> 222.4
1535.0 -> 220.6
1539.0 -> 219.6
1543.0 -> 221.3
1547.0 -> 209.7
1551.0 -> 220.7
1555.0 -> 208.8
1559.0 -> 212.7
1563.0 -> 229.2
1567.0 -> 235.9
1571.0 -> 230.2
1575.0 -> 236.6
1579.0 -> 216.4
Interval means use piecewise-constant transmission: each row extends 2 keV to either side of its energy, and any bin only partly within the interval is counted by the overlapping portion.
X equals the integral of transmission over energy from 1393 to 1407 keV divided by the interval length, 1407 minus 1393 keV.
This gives 229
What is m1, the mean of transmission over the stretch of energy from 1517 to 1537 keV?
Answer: 219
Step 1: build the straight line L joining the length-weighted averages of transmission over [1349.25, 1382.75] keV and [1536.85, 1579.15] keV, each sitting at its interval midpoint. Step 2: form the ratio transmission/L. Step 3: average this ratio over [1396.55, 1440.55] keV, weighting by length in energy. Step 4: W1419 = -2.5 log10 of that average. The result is 0.08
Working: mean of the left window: 245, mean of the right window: 222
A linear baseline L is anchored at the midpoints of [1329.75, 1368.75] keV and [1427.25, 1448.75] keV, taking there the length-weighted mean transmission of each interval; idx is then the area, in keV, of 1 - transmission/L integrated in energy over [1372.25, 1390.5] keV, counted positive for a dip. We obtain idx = -0.4 keV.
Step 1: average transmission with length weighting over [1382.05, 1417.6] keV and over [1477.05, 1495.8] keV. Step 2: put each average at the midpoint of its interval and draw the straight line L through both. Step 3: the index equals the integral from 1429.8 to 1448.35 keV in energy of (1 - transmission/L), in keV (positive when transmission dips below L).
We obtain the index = 0.3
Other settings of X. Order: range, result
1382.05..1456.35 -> 228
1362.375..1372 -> 246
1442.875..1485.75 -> 232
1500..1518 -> 222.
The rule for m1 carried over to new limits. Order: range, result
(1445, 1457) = 237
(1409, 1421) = 219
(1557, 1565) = 221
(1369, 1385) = 246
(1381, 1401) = 237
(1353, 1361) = 247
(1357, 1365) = 250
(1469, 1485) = 230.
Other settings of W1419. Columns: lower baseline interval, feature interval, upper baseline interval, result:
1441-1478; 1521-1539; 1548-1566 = 0.02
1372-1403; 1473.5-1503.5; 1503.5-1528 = -0.02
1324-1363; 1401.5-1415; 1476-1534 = 0.07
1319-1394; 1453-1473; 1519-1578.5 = 0.00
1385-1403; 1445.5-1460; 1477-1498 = -0.03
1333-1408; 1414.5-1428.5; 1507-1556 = 0.07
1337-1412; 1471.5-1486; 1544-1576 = -0.01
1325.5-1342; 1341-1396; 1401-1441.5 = -0.05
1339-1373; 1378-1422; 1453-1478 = 0.05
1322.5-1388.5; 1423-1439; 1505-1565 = 0.05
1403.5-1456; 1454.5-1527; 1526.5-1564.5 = -0.02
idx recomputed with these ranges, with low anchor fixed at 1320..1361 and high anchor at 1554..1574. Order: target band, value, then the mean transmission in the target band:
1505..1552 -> 1.8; 219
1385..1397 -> 0.1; 236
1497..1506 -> 0.2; 225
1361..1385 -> -0.6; 246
